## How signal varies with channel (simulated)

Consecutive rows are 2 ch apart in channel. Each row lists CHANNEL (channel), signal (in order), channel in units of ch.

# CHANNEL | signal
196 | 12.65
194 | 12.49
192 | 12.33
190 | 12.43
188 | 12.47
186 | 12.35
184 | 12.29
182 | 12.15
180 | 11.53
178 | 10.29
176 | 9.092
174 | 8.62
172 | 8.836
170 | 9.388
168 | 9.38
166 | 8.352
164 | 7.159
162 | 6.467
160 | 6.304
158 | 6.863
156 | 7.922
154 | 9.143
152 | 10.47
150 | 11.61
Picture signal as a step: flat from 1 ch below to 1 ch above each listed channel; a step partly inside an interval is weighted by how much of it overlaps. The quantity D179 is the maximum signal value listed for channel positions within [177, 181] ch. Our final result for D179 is 11.53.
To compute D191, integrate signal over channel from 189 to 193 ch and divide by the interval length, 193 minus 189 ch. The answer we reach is 12.4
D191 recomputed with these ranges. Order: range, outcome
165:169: 8.87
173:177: 8.86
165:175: 8.92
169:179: 9.25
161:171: 8.15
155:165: 6.94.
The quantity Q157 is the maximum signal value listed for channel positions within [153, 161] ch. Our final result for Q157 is 9.143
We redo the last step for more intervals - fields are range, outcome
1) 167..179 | 10.29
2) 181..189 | 12.47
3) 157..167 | 8.352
